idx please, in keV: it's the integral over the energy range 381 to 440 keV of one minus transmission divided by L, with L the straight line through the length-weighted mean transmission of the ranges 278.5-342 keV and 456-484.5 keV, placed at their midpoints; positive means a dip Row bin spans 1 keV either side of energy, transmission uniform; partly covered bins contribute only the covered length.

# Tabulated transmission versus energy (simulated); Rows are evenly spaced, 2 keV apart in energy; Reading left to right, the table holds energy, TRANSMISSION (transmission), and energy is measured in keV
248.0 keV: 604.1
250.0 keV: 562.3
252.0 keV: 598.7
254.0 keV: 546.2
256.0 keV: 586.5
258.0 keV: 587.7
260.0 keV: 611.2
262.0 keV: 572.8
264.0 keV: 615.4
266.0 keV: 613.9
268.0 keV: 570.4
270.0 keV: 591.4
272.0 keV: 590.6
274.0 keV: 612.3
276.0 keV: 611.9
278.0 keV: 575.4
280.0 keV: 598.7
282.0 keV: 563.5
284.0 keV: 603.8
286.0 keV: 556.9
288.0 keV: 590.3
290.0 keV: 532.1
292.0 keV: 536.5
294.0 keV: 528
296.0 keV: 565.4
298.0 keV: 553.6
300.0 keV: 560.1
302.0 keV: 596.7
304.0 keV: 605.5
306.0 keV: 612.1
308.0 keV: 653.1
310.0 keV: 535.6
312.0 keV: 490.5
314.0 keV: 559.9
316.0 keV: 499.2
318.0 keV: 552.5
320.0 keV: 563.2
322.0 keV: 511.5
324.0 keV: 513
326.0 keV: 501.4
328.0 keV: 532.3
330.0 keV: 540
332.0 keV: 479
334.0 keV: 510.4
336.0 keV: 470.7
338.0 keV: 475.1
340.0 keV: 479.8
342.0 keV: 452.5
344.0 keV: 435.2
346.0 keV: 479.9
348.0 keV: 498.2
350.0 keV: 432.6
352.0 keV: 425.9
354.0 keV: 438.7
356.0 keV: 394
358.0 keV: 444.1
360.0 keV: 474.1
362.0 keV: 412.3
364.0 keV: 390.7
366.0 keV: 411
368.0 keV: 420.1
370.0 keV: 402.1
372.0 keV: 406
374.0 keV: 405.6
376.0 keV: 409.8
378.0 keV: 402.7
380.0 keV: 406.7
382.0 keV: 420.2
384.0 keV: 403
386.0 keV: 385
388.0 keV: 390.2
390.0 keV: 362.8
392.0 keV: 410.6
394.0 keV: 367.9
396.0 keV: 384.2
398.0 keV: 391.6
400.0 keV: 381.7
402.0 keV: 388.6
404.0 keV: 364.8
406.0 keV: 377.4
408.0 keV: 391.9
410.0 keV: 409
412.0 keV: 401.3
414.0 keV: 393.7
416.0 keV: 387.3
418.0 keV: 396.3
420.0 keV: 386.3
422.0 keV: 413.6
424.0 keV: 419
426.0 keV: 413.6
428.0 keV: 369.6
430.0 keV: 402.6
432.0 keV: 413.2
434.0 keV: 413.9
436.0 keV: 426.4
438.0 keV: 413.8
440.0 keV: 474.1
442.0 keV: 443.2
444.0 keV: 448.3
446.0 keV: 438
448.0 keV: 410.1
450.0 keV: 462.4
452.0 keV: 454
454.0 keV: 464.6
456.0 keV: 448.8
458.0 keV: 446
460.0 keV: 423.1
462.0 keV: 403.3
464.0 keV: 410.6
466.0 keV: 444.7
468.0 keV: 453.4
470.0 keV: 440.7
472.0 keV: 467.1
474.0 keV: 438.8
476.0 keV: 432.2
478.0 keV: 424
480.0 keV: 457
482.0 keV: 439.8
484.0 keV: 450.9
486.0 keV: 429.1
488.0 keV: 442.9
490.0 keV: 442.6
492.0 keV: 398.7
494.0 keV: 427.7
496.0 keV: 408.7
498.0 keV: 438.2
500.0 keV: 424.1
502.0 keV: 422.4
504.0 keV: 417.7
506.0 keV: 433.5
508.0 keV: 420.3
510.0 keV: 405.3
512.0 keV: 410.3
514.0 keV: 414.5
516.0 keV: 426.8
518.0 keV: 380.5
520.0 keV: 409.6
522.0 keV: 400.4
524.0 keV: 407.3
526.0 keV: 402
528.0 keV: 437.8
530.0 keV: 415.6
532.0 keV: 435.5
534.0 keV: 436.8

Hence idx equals 9.85 keV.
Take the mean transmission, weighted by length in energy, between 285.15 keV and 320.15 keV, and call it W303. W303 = 561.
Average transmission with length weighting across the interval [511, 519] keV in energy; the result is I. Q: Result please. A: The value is 408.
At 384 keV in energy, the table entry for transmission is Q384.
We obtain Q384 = 403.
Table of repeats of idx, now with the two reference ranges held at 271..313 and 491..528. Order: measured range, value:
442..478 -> 0.87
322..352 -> 3.17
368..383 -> 3.06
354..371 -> 3.36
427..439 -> 1.64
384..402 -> 4.13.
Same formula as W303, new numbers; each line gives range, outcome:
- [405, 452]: 414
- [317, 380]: 459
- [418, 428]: 403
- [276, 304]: 569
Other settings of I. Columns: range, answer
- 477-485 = 443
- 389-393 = 387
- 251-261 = 586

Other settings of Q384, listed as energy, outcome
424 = 419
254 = 546.2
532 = 435.5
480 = 457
